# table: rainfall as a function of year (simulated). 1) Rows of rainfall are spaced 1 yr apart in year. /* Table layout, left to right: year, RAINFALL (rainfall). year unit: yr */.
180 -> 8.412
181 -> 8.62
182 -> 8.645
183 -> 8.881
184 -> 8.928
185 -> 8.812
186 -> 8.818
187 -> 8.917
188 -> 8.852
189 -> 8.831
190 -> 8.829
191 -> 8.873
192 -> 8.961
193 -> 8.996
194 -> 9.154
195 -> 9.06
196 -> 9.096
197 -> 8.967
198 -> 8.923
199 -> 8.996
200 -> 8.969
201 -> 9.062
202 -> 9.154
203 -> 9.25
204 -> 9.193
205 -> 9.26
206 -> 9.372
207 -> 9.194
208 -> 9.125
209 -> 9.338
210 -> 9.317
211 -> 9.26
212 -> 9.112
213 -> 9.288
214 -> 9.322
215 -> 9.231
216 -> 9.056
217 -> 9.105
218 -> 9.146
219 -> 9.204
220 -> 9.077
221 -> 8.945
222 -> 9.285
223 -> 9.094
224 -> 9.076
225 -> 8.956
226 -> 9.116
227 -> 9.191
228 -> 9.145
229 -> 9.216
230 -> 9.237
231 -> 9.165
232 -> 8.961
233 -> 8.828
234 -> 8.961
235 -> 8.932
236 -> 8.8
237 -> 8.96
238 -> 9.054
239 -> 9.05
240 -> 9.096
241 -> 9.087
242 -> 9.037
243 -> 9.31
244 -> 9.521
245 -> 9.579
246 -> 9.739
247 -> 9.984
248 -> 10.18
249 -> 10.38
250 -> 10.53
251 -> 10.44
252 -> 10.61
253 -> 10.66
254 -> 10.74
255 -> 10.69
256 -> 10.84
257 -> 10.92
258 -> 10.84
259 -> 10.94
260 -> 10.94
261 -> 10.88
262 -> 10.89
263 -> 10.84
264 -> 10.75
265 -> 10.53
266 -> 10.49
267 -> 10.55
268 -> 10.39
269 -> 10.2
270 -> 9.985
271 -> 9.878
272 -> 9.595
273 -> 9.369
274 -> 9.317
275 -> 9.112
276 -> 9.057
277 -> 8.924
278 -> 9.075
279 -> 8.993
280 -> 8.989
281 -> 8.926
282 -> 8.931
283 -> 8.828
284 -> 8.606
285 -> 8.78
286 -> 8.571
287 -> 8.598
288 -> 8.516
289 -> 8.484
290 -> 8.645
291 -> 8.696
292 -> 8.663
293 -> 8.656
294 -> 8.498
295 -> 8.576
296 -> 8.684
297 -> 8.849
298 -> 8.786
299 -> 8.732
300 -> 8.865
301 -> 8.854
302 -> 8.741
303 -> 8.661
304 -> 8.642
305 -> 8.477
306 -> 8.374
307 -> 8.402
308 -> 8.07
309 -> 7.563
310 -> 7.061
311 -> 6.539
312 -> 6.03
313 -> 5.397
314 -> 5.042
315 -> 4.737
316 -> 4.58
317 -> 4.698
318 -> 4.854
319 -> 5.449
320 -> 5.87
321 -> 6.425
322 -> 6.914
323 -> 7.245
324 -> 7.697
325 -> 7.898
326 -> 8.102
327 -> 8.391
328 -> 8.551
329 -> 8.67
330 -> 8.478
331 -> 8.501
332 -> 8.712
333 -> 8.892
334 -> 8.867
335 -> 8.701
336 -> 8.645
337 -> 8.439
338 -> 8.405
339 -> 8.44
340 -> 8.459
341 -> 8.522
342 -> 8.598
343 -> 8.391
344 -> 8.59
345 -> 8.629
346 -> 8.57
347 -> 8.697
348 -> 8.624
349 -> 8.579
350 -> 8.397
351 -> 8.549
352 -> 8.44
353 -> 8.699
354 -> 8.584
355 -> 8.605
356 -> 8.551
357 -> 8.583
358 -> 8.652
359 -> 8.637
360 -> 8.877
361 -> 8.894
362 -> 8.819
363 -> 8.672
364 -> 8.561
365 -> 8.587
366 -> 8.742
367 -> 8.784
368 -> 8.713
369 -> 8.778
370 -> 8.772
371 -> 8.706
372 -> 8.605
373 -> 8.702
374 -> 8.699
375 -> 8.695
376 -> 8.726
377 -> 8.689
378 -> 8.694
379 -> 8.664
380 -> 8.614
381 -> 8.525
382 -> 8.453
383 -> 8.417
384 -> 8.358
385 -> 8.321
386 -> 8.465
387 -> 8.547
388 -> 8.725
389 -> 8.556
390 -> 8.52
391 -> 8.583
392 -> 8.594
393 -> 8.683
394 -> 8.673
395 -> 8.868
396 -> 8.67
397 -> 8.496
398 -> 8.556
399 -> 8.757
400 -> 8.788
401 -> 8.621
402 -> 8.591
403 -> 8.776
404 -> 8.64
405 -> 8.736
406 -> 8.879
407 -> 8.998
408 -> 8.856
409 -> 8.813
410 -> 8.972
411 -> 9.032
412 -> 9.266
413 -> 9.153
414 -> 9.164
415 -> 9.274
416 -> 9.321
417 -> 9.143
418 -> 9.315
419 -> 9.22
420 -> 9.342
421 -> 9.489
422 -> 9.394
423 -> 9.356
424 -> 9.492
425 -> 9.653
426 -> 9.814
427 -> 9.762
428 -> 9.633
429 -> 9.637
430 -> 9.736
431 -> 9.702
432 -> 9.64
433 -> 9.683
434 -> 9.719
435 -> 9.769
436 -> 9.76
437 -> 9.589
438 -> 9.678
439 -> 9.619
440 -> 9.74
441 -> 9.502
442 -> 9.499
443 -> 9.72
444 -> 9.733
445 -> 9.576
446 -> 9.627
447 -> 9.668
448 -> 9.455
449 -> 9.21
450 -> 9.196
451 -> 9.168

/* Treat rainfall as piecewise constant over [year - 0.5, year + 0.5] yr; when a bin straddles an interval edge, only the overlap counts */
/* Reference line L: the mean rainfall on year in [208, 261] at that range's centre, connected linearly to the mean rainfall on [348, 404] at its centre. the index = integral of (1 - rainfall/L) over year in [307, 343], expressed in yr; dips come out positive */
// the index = 6.3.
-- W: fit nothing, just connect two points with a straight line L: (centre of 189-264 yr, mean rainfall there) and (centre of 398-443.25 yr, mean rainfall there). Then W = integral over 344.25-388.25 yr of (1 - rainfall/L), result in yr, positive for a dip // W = 3.43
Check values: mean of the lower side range 9.48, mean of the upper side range 9.31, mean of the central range 8.63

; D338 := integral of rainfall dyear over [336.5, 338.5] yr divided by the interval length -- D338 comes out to 8.42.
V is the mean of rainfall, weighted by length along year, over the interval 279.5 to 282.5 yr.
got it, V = 8.95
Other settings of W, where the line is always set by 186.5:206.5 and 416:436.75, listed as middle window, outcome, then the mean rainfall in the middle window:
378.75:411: 2.8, 8.65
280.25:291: 0.6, 8.7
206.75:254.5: -1.3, 9.37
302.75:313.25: 1.9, 7.59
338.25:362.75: 2.1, 8.6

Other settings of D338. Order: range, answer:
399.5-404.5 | 8.68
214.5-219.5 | 9.15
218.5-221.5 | 9.08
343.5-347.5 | 8.62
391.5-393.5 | 8.64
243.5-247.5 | 9.71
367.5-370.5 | 8.75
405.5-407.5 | 8.94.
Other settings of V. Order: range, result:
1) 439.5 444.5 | 9.64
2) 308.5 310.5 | 7.31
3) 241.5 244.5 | 9.29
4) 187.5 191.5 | 8.85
